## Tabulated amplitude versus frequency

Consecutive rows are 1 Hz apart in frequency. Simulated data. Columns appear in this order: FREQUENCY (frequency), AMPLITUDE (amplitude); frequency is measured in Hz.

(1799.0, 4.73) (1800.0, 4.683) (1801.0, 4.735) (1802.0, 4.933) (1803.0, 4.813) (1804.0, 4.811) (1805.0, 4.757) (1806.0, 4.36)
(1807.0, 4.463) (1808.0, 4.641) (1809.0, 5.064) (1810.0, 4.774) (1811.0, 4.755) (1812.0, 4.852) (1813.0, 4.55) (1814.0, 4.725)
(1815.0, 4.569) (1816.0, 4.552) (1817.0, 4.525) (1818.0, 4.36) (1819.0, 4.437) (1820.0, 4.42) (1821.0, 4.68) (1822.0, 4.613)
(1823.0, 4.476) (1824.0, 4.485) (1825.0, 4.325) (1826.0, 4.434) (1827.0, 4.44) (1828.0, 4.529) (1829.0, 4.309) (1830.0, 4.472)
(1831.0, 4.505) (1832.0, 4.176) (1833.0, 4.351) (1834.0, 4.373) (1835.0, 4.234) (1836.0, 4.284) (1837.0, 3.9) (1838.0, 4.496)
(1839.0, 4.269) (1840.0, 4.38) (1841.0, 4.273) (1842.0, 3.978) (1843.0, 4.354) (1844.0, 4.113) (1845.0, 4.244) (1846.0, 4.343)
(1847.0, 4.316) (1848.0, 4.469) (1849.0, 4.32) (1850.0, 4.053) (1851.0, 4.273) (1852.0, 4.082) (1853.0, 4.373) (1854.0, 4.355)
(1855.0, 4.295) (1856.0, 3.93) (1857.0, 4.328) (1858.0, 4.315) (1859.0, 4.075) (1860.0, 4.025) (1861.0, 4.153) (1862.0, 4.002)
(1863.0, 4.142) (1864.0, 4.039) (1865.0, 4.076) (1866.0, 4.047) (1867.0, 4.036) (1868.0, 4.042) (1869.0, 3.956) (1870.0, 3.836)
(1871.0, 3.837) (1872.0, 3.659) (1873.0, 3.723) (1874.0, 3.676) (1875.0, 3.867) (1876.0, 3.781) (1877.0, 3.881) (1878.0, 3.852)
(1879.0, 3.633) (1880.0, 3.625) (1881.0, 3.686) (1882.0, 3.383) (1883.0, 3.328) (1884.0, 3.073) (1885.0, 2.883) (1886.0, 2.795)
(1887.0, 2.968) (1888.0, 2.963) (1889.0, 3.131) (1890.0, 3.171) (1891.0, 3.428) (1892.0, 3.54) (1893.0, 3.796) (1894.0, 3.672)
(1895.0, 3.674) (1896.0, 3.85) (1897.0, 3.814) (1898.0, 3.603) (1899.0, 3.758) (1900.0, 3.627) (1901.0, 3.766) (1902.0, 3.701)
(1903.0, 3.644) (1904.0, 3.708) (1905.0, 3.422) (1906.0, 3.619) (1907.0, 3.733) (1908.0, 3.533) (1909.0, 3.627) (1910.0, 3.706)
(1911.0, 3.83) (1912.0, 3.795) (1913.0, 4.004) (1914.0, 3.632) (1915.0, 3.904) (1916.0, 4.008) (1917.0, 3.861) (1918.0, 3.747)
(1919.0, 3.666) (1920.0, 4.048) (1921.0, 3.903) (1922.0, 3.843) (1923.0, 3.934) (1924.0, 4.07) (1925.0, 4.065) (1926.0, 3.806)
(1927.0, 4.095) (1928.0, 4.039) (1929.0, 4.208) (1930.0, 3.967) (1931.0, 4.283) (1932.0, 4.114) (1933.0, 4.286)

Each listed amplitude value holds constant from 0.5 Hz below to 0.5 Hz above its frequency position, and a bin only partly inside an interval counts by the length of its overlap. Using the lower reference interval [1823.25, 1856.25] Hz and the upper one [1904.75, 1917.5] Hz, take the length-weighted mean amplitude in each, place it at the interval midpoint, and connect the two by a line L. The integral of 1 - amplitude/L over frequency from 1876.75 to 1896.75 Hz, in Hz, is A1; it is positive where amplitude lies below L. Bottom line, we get 2.65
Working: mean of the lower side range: 4.3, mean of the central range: 3.42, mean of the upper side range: 3.75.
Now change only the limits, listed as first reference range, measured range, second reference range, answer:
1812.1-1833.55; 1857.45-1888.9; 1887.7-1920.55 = 2.1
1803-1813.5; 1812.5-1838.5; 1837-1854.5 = 0.4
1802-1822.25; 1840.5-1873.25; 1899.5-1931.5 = 1.3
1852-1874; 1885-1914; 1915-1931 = 3.2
